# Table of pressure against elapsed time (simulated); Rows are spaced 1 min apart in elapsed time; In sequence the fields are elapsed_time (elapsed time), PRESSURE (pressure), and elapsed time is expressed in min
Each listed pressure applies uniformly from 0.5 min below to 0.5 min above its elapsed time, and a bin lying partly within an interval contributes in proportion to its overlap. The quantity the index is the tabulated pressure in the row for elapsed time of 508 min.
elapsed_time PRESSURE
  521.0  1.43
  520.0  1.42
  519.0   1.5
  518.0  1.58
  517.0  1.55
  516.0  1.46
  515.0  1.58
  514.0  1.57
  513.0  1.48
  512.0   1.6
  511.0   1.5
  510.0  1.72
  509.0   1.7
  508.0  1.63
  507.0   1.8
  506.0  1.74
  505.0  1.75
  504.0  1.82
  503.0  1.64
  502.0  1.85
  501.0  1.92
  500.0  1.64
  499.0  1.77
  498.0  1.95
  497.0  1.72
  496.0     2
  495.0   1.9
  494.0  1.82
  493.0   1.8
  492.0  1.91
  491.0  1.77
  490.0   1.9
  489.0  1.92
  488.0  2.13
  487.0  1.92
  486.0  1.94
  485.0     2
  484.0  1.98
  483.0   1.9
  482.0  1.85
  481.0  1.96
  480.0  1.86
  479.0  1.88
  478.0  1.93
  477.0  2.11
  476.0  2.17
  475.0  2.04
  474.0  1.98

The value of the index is 1.63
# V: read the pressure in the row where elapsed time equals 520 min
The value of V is 1.42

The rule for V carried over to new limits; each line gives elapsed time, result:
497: 1.72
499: 1.77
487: 1.92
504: 1.82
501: 1.92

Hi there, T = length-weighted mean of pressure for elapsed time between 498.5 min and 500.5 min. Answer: 1.71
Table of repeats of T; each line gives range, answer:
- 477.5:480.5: 1.89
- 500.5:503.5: 1.8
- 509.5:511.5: 1.61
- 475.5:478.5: 2.07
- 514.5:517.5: 1.53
